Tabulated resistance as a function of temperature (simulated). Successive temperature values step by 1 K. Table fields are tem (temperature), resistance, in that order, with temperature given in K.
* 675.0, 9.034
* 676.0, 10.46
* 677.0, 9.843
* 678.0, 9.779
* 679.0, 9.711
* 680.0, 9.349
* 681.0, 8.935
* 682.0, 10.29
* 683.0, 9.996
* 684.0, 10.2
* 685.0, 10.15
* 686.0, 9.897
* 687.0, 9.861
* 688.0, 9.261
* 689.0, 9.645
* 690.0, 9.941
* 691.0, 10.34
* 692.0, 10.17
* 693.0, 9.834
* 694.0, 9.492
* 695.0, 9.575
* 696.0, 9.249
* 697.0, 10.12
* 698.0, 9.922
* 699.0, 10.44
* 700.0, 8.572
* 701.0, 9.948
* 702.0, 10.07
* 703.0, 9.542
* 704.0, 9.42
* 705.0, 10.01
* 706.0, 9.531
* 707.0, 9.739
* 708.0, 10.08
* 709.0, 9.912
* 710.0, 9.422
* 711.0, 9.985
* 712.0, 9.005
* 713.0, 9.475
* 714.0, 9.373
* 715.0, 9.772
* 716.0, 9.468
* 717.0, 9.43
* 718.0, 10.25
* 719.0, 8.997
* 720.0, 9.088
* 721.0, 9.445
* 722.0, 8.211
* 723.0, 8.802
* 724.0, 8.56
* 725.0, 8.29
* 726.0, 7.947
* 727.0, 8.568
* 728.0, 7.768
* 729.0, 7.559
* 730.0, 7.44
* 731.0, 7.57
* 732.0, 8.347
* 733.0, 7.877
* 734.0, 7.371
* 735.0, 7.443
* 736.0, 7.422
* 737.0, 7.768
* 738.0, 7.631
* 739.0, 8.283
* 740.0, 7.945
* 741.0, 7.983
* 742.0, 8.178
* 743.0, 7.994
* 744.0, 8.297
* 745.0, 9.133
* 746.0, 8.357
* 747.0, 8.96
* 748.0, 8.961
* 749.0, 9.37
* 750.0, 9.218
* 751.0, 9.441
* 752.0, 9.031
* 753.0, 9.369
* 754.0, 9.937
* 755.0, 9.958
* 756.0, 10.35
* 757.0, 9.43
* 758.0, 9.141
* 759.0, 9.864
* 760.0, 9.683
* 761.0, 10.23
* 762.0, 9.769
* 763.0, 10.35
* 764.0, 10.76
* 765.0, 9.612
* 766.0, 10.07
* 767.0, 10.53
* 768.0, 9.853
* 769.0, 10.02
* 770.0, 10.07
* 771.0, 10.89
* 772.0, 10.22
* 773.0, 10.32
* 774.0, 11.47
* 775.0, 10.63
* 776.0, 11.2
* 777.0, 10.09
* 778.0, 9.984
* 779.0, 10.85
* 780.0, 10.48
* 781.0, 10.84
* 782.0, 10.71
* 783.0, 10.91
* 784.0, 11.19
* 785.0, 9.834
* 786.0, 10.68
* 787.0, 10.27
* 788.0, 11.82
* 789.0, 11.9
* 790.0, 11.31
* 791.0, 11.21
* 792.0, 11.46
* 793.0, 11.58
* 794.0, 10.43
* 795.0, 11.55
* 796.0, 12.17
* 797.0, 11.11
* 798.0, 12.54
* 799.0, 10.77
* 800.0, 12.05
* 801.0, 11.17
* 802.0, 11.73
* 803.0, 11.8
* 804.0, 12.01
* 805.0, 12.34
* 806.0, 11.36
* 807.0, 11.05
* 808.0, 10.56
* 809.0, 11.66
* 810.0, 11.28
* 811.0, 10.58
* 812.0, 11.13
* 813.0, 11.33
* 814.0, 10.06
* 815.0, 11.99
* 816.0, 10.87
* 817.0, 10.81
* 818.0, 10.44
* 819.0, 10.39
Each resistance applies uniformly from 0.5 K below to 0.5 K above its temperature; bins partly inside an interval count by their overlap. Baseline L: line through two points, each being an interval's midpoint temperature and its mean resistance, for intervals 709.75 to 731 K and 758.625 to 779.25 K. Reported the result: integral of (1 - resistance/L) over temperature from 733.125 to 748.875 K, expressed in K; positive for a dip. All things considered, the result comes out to 2.2 K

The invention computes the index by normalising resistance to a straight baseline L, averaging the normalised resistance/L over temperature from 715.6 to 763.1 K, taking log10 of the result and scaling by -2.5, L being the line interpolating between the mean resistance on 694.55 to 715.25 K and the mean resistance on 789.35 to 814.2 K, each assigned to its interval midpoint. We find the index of 0.176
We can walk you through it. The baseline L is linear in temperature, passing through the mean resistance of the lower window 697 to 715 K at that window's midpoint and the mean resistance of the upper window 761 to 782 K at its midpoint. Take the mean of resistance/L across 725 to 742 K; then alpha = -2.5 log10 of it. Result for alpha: 0.26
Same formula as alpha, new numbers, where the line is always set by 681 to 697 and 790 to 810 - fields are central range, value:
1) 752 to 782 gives 0.08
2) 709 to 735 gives 0.18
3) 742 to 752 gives 0.21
